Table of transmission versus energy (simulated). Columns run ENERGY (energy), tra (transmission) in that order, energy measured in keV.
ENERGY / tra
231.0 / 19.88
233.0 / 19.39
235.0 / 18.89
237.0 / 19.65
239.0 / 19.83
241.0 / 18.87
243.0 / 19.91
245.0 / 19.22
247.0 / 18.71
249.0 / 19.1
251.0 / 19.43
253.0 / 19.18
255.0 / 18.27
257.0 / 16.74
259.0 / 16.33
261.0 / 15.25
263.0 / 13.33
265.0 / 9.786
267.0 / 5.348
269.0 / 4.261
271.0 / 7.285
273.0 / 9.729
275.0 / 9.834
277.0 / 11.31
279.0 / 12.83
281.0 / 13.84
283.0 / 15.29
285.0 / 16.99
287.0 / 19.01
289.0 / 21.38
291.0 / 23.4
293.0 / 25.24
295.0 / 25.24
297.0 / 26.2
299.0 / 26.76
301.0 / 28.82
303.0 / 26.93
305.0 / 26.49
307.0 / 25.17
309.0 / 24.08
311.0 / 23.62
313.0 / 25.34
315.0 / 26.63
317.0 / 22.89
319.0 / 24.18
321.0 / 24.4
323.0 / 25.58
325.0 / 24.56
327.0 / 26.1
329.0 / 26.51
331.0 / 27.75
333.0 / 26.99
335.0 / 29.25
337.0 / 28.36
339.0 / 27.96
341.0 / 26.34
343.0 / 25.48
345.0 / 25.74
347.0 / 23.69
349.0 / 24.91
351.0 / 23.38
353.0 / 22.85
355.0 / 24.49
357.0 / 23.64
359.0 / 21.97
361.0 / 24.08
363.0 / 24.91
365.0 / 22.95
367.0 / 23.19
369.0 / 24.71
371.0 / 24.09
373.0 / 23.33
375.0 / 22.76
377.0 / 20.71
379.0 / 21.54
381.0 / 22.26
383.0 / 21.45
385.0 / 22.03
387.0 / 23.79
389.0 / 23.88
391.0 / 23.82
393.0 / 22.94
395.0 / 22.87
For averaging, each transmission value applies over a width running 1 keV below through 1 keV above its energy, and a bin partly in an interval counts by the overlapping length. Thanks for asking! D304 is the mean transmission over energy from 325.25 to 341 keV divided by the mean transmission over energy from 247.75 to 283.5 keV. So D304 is 2.07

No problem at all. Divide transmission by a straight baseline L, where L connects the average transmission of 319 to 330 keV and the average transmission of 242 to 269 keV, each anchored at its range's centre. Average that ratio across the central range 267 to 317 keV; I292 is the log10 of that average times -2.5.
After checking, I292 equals 0.09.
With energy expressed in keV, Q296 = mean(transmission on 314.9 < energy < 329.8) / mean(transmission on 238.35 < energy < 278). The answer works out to 1.7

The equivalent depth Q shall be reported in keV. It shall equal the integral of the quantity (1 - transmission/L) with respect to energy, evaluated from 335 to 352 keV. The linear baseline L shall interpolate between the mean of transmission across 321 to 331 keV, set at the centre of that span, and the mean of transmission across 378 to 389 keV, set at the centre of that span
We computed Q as -0.8 keV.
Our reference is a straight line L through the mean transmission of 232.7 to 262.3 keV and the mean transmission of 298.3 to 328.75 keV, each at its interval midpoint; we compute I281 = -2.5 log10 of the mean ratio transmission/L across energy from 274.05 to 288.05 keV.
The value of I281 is 0.48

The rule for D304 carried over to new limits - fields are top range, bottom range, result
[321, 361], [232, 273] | 1.61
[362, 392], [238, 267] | 1.35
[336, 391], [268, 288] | 1.98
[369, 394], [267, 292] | 1.70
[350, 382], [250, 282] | 1.83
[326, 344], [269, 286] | 2.33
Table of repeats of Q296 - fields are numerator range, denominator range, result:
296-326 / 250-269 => 1.78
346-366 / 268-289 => 1.90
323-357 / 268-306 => 1.40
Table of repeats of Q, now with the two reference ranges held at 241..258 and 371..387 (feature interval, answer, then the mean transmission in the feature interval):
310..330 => -4.1 keV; 25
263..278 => 8.4 keV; 8.56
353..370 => -1.5 keV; 23.7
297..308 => -3.6 keV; 26.8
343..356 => -1.7 keV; 24.3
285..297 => -1.6 keV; 22.6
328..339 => -3.5 keV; 27.8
